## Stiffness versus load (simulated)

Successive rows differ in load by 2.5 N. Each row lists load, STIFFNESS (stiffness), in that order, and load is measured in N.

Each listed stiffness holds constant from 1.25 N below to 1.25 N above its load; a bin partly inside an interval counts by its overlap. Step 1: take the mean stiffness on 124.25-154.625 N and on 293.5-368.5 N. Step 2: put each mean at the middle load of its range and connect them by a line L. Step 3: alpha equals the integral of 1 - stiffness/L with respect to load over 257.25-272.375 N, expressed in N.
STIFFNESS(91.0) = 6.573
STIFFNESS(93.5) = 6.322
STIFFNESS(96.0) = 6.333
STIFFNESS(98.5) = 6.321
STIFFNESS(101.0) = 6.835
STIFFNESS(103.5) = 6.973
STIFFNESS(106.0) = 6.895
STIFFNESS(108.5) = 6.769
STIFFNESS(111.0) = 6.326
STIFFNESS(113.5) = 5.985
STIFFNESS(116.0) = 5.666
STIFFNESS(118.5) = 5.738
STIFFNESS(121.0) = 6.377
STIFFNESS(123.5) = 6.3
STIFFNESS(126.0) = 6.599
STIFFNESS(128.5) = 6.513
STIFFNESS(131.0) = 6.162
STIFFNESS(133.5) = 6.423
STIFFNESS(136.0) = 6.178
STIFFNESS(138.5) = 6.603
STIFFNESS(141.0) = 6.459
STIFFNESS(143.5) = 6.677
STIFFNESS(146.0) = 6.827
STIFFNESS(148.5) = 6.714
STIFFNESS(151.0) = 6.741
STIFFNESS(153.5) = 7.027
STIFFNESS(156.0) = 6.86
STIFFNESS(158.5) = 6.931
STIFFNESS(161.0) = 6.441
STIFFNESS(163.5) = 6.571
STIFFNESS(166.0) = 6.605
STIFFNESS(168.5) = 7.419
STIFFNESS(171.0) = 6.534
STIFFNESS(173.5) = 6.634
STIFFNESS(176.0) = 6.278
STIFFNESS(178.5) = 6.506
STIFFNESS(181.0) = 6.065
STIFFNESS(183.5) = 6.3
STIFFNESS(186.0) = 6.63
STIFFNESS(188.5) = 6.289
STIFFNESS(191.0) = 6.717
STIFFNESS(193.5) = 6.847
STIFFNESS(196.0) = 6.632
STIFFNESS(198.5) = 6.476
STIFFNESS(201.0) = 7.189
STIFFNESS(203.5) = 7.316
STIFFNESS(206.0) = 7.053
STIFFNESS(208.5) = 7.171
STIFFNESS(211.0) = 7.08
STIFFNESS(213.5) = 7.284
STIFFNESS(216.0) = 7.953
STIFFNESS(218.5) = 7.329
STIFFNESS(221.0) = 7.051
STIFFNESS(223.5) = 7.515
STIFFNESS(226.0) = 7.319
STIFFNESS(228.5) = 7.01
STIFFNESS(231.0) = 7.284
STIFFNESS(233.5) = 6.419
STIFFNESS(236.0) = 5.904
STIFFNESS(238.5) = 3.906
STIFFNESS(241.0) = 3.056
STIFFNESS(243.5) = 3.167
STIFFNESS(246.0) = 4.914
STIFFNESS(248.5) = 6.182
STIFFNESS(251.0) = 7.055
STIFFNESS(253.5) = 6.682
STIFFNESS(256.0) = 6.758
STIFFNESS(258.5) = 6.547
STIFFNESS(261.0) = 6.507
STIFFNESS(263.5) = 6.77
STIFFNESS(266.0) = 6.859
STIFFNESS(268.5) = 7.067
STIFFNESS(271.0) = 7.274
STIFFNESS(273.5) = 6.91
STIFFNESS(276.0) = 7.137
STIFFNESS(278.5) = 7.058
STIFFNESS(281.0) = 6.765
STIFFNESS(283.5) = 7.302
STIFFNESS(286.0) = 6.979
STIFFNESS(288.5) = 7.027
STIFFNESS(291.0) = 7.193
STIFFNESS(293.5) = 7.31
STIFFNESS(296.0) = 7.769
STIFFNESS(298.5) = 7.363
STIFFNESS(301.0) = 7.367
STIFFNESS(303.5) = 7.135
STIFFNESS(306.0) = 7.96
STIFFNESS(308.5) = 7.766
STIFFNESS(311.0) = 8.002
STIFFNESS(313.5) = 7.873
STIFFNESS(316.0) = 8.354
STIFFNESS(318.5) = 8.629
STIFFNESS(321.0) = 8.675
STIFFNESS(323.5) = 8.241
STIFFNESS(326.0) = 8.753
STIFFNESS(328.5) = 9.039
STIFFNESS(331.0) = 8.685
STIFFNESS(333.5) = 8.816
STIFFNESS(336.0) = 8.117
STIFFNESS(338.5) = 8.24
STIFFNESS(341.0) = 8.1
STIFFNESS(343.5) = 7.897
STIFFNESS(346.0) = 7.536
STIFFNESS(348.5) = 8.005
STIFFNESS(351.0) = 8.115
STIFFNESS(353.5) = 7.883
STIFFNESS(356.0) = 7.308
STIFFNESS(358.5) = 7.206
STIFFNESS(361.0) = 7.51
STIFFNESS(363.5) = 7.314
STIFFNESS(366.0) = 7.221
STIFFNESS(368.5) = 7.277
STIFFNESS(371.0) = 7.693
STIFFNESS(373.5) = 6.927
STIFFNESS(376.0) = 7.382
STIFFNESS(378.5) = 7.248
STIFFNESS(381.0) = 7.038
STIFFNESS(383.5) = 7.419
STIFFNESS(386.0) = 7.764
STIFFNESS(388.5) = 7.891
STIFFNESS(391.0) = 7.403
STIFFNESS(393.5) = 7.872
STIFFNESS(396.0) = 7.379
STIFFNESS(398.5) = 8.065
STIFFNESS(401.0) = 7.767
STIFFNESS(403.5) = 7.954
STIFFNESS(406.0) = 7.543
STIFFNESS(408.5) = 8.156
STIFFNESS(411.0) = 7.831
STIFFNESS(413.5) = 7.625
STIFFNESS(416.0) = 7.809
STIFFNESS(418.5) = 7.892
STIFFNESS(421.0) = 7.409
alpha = 1.3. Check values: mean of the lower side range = 6.57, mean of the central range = 6.84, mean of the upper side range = 7.94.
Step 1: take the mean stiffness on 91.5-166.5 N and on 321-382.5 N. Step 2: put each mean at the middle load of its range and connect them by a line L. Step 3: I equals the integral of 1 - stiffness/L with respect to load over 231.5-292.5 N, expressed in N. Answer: 8.2 N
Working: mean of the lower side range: 6.51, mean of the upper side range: 7.83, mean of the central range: 6.33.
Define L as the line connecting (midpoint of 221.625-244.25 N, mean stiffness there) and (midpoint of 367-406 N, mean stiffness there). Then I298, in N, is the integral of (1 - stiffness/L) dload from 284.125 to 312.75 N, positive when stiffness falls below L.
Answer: -3.9 N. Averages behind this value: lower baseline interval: 5.82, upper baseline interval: 7.54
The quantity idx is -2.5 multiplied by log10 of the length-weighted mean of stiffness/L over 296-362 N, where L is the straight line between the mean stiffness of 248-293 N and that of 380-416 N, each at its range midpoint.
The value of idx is -0.11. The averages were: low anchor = 6.91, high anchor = 7.7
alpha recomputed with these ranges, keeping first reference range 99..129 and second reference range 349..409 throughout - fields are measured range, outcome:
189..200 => 0.2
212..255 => 4.2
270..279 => 0.0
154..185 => 0.2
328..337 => -1.6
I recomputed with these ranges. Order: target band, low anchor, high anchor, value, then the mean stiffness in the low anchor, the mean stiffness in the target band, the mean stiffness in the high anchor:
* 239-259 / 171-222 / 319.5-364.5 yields 5.1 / 6.83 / 5.45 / 8.09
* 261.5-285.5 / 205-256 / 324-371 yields -0.2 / 6.37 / 7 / 7.94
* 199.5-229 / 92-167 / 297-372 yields -0.7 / 6.51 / 7.27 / 7.94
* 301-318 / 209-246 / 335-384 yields -1.8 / 6.28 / 7.85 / 7.57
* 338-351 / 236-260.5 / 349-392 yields -1.7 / 5.43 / 7.95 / 7.46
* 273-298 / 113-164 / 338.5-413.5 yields 0.1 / 6.47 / 7.16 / 7.62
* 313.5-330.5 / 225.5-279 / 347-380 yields -3.8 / 6.24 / 8.56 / 7.47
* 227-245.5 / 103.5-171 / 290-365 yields 5.1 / 6.54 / 5.26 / 7.94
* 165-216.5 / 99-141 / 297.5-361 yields 1.2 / 6.4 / 6.79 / 8.03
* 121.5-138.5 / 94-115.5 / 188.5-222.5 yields 0.7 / 6.52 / 6.38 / 7.06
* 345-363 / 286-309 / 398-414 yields 0.0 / 7.4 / 7.64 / 7.85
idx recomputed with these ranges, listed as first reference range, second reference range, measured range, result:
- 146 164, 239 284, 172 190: 0.04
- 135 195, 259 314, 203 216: -0.06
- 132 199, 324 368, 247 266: 0.10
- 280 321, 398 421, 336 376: 0.01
